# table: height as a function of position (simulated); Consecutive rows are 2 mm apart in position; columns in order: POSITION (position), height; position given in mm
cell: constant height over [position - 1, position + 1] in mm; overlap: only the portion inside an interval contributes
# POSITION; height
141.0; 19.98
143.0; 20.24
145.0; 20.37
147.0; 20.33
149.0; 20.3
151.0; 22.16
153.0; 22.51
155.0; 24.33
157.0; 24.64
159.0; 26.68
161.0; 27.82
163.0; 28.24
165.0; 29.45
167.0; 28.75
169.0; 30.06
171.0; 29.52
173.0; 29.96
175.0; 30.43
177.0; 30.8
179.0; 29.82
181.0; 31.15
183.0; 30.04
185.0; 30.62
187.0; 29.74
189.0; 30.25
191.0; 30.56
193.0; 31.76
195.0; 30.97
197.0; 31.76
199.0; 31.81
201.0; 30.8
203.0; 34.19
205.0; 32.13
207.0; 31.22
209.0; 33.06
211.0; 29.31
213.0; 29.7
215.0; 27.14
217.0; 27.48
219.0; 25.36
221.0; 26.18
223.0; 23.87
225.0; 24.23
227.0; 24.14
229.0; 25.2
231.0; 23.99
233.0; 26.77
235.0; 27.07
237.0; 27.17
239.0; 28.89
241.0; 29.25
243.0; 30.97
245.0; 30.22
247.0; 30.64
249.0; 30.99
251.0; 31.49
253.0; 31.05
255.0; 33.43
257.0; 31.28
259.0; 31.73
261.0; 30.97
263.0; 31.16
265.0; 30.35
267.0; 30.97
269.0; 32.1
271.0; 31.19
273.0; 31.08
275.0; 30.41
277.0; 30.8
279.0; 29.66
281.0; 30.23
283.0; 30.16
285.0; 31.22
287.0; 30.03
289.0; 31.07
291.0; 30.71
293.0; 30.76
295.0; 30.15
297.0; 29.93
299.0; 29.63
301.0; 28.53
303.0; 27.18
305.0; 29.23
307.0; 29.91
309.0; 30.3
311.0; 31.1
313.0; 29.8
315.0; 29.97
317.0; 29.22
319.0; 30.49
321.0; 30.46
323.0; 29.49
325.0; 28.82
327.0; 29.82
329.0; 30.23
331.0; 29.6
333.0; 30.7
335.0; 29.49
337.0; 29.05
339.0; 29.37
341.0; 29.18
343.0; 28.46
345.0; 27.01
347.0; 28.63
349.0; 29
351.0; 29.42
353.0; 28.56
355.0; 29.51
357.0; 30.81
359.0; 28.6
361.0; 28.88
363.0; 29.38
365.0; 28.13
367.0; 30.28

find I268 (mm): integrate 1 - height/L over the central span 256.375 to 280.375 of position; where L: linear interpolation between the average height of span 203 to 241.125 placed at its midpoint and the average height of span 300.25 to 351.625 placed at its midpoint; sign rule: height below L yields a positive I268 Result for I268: -2.1 mm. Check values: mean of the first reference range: 27.6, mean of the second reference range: 29.4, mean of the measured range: 31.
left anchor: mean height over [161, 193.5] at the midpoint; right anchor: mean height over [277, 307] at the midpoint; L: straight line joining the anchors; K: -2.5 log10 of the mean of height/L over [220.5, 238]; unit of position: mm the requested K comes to 0.18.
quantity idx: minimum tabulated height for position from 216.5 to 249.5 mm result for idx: 23.87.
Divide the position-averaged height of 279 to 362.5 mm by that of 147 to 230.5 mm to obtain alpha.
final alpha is 1.04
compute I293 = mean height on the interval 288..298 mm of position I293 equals 30.5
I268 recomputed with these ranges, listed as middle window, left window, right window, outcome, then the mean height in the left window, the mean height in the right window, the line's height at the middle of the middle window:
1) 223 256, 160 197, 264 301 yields 2.2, 30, 30.5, 30.3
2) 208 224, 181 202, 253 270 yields 1.7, 30.8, 31.5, 31.1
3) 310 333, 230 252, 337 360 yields -0.8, 28.9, 29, 28.9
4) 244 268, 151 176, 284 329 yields -1.8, 27.5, 29.9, 29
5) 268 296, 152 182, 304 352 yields -1.5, 28.3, 29.5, 29.2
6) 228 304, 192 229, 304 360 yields -1.8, 29.1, 29.5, 29.3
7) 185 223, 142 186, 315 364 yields -3.8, 26.7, 29.4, 27.3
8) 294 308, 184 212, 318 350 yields 0.3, 31.3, 29.4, 29.8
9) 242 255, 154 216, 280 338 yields -0.5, 29.9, 29.9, 29.9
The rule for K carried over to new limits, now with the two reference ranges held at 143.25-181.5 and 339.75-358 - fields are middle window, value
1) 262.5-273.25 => -0.120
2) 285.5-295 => -0.090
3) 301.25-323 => -0.046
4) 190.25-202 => -0.162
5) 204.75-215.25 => -0.128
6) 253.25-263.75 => -0.143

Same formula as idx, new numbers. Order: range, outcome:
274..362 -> 27.01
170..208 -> 29.52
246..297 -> 29.66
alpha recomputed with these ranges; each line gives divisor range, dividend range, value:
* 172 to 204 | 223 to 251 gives 0.89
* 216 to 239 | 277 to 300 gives 1.18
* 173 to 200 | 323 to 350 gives 0.95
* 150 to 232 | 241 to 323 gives 1.07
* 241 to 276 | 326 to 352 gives 0.94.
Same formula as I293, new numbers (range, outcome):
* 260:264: 31.1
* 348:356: 29.1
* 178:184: 30.3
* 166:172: 29.4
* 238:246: 29.8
